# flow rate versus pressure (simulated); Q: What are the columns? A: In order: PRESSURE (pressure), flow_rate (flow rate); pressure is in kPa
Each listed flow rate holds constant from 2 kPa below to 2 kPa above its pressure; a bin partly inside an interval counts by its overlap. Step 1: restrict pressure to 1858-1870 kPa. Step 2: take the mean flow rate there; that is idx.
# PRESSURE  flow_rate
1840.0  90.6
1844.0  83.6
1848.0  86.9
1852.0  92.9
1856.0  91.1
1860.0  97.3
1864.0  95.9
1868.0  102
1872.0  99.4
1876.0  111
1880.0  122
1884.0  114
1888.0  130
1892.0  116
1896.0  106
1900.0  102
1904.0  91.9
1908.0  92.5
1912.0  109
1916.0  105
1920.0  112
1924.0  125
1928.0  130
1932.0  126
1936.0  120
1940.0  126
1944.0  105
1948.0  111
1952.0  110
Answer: 98.4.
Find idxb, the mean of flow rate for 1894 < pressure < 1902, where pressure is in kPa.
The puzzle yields 104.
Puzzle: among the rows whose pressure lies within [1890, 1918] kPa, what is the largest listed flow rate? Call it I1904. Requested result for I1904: 116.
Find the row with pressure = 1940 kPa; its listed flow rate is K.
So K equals 126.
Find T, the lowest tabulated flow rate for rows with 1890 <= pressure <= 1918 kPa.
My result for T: 91.9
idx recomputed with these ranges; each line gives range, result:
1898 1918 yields 100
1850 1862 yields 93.8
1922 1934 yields 127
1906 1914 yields 101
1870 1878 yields 105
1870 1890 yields 115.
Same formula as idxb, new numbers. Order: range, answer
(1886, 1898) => 117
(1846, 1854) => 89.9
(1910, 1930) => 116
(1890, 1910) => 102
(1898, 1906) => 97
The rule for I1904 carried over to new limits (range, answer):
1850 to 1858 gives 92.9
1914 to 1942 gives 130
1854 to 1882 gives 122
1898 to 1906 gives 102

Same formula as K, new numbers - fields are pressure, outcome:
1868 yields 102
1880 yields 122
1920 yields 112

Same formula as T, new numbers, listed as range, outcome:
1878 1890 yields 114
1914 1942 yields 105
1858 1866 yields 95.9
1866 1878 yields 99.4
